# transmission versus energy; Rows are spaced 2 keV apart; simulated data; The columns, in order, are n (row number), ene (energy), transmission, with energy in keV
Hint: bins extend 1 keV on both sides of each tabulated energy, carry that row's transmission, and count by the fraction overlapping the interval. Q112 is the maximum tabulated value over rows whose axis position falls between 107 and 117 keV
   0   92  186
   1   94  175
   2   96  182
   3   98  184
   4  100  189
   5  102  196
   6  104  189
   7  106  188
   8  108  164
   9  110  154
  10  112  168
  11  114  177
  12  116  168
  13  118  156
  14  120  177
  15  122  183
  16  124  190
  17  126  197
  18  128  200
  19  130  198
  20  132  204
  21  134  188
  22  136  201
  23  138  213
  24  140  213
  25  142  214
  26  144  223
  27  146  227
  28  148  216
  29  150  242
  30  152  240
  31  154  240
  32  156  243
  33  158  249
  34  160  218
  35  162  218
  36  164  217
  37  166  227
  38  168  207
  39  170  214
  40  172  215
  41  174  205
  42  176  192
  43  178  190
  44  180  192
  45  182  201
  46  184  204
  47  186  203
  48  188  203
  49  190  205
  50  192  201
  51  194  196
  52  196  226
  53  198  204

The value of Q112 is 177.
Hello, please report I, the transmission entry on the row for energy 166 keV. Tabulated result 227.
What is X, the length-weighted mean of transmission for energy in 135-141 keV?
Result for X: 209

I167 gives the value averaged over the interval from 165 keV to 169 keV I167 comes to 217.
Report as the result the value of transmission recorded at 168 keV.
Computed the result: 207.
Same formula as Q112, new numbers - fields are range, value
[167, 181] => 215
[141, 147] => 227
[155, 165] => 249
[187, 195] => 205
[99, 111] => 196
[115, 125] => 190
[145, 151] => 242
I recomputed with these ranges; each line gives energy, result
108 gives 164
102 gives 196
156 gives 243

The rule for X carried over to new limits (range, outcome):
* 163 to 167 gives 222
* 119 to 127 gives 187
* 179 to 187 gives 200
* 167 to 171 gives 210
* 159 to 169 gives 217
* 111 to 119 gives 167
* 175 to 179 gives 191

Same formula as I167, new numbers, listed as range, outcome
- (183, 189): 203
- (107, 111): 159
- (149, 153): 241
